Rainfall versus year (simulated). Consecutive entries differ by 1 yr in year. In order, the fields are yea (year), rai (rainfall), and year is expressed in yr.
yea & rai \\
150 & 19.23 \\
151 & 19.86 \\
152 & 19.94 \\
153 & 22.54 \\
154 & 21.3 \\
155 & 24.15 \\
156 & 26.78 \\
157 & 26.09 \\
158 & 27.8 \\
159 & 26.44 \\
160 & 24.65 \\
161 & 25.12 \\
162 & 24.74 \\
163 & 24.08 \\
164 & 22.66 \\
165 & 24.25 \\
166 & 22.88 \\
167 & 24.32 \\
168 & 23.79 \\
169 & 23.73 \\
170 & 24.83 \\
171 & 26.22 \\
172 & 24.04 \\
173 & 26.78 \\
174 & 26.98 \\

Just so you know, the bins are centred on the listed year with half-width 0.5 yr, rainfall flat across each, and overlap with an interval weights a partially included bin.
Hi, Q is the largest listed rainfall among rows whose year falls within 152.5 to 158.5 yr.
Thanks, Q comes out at 27.8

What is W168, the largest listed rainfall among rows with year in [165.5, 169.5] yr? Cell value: 24.32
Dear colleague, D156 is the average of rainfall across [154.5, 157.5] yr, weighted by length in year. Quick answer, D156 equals 25.7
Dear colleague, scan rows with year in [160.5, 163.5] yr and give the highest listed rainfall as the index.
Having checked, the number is 25.12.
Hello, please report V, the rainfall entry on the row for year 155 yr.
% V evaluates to 24.15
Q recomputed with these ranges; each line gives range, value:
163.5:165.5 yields 24.25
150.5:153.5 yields 22.54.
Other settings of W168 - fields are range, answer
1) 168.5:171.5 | 26.22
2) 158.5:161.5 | 26.44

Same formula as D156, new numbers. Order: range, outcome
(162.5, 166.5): 23.5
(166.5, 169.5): 23.9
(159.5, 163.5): 24.6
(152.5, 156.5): 23.7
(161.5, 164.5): 23.8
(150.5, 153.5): 20.8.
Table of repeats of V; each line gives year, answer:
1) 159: 26.44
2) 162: 24.74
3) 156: 26.78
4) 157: 26.09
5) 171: 26.22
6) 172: 24.04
